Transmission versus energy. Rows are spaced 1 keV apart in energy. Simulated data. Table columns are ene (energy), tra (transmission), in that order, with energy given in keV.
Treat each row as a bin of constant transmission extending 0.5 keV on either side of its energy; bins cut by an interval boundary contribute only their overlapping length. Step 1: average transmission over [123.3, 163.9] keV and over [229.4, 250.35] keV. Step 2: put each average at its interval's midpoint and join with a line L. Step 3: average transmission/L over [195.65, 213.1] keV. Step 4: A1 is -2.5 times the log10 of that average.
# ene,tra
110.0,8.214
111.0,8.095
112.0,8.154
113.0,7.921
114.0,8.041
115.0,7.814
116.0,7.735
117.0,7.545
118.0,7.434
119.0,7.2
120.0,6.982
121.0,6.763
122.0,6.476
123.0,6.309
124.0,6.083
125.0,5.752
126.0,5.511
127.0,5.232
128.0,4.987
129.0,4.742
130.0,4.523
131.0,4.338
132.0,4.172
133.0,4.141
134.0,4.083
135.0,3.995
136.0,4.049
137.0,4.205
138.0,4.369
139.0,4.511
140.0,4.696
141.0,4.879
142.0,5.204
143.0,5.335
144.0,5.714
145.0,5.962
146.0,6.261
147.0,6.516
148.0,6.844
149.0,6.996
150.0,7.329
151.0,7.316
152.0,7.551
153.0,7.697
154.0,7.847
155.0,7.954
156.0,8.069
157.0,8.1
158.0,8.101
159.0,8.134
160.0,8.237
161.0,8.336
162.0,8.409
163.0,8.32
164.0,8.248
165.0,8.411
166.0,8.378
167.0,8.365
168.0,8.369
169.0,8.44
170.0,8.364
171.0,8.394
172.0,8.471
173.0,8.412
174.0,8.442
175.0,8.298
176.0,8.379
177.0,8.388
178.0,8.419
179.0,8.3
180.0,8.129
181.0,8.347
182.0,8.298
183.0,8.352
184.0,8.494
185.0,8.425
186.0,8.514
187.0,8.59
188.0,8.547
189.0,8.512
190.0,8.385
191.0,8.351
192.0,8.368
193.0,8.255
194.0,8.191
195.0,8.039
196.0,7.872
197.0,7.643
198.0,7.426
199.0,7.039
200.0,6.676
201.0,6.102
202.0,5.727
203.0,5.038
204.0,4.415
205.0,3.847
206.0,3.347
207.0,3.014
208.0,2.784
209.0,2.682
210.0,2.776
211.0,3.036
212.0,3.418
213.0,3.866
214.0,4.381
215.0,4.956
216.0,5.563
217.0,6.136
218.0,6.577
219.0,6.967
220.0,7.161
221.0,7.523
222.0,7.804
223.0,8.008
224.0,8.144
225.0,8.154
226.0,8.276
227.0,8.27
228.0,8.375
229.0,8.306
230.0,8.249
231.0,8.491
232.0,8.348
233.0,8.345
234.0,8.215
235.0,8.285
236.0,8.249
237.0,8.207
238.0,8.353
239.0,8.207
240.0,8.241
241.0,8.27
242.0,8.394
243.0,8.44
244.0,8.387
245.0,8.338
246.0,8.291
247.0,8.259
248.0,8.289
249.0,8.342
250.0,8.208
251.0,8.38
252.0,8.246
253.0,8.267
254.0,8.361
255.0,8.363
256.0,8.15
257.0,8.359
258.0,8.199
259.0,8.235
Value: 0.48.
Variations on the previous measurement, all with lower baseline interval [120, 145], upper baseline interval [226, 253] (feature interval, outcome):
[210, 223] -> 0.338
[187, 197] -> -0.202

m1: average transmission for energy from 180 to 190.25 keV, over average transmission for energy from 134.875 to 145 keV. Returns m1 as 1.8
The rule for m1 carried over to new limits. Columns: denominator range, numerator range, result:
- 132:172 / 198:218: 0.67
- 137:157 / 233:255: 1.30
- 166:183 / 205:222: 0.56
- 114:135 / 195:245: 1.13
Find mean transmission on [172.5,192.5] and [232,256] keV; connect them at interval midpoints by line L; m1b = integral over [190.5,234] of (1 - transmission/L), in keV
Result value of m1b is 9.95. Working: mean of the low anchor 8.4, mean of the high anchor 8.3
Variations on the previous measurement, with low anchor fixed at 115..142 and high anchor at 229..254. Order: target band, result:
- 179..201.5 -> -3.3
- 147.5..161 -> -3.6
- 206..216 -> 5.3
